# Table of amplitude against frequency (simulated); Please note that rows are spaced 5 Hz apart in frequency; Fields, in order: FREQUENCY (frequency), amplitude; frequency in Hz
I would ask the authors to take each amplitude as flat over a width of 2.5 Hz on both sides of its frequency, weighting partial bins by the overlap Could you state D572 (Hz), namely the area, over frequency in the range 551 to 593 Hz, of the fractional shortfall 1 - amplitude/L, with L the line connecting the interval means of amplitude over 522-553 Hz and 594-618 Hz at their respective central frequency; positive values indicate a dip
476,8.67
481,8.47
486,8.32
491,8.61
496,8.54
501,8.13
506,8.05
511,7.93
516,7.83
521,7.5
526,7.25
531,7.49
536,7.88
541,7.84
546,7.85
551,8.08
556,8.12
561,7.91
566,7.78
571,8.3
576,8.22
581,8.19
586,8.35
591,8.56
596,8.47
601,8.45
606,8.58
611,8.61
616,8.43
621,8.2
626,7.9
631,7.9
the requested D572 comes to -0.3 Hz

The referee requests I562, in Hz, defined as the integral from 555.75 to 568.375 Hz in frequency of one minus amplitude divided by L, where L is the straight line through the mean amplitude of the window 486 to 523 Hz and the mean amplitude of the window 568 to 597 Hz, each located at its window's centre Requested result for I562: 0.6 Hz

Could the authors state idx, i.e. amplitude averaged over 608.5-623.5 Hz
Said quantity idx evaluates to 8.41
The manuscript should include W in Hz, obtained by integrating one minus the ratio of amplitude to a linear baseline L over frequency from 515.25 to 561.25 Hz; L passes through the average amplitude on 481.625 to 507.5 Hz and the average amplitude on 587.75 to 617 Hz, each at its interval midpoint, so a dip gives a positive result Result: 3.6 Hz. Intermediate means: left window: 8.35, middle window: 7.77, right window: 8.52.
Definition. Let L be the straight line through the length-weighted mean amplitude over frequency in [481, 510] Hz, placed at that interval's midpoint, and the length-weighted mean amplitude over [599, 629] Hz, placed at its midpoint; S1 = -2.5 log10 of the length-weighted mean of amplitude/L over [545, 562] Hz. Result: 0.04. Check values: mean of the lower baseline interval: 8.32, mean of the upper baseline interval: 8.35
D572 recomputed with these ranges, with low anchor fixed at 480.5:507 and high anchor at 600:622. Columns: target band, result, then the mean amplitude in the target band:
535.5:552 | 1.0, 7.9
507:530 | 2.0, 7.65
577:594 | 0.2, 8.36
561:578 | 0.7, 8.07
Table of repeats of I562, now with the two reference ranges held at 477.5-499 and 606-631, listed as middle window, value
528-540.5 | 1.1 Hz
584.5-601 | -0.3 Hz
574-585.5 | 0.1 Hz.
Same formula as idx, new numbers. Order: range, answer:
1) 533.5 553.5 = 7.91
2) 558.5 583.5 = 8.08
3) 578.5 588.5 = 8.27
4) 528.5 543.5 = 7.74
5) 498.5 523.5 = 7.89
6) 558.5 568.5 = 7.84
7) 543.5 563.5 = 7.99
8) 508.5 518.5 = 7.88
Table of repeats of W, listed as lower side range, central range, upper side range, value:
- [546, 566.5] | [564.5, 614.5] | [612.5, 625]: -1.35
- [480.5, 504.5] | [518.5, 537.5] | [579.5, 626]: 2.00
